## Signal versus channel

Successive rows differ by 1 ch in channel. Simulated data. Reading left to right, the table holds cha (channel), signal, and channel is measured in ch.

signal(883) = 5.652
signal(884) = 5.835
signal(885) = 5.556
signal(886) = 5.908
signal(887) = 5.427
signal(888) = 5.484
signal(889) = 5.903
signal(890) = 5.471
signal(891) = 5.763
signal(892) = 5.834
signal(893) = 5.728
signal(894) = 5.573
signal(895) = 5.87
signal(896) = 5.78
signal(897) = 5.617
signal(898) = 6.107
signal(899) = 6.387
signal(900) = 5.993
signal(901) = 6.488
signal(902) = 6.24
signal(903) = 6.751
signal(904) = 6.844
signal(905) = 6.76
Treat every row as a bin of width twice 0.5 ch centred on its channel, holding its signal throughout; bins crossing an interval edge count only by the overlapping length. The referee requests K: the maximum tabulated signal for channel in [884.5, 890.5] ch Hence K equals 5.908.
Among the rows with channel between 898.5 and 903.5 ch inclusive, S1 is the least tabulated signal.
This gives 5.993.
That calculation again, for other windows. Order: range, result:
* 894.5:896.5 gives 5.78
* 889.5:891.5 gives 5.471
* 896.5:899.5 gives 5.617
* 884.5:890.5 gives 5.427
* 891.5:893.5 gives 5.728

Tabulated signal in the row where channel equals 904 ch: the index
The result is 6.844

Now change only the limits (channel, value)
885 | 5.556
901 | 6.488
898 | 6.107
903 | 6.751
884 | 5.835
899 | 6.387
